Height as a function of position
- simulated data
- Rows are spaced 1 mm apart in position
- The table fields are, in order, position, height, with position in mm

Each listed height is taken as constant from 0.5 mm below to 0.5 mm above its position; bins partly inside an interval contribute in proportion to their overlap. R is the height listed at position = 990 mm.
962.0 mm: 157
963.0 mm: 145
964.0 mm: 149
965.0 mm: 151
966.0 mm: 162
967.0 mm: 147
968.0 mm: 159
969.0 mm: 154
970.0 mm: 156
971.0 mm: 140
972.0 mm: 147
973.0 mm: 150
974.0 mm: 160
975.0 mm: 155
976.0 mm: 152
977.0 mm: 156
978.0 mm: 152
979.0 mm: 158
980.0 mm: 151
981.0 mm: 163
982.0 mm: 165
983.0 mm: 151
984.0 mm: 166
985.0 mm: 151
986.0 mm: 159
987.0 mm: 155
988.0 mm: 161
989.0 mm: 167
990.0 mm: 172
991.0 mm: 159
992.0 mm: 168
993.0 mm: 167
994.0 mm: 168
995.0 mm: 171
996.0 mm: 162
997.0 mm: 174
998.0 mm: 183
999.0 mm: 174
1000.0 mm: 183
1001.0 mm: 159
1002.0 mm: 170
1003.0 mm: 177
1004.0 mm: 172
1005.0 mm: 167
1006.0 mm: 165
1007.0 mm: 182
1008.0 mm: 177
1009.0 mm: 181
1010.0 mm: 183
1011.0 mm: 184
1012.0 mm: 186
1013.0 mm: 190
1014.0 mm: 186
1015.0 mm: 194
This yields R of 172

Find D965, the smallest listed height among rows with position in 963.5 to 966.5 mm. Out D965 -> 149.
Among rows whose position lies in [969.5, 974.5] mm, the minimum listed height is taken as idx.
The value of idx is 140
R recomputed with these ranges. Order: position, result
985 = 151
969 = 154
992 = 168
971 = 140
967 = 147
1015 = 194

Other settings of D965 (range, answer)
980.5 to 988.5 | 151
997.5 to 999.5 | 174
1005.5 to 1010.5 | 165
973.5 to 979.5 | 152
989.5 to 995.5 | 159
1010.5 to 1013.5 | 184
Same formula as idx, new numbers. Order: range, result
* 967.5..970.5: 154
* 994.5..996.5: 162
